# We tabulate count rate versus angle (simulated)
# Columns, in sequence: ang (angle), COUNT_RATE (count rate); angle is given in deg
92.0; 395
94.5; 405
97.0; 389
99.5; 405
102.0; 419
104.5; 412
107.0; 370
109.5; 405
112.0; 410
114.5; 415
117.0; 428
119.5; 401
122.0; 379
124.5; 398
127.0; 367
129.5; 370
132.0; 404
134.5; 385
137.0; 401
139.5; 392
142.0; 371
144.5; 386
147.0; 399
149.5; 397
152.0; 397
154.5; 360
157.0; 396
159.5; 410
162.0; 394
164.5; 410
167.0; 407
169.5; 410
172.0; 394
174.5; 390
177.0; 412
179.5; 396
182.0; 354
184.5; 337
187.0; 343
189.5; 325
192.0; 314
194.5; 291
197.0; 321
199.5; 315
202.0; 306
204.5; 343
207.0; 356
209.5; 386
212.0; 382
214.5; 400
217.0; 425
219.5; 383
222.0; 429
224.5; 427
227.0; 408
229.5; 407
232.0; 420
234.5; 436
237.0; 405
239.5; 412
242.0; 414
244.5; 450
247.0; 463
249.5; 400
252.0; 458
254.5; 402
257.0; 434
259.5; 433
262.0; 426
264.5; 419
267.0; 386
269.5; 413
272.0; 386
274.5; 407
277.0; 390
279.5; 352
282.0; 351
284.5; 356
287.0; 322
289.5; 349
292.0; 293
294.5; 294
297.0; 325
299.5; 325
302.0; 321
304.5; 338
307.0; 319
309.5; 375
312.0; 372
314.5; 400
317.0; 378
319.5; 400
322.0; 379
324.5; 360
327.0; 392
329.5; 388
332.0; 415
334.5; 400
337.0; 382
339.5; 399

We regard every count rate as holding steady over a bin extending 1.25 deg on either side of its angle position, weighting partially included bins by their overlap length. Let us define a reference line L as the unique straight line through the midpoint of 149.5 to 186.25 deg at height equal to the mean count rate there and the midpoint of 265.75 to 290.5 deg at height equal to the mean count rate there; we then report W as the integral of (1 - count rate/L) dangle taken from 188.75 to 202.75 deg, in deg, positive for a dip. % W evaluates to 2.7 deg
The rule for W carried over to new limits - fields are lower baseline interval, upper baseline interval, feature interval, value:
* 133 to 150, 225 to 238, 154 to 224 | 5.5 deg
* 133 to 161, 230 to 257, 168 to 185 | 0.6 deg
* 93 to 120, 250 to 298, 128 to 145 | 0.6 deg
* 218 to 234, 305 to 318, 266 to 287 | 0.5 deg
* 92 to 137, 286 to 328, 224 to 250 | -3.9 deg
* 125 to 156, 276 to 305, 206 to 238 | -4.3 deg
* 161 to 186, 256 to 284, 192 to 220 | 2.9 deg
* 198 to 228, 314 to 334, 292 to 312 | 3.0 deg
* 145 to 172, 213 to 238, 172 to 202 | 4.3 deg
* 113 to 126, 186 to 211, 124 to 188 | -3.2 deg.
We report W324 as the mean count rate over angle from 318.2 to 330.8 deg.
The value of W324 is 384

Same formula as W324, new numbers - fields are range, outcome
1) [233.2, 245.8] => 424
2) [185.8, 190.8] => 334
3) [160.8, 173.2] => 403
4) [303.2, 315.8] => 361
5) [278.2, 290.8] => 346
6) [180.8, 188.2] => 345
